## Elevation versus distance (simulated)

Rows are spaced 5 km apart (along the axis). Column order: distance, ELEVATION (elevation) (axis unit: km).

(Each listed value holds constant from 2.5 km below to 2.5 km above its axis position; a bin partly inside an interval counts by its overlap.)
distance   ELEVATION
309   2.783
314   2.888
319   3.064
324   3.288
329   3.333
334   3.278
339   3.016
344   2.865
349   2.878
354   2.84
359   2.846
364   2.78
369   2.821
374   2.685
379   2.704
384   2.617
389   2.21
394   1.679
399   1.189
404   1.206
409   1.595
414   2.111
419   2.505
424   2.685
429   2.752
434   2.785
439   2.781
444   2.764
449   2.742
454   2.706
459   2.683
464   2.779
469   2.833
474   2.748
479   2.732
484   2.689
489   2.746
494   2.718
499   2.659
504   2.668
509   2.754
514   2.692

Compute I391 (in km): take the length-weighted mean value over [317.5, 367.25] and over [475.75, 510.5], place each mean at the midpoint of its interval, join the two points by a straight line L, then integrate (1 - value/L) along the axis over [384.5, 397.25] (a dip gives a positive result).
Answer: 4.0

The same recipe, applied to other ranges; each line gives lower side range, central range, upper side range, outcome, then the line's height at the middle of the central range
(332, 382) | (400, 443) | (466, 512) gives 7.92 km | 2.8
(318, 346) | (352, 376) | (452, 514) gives 2.07 km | 3.06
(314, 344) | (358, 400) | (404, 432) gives 3.69 km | 2.63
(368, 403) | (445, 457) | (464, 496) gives -0.69 km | 2.58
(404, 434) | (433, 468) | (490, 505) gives -4.47 km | 2.44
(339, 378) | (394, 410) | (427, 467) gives 8.20 km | 2.79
